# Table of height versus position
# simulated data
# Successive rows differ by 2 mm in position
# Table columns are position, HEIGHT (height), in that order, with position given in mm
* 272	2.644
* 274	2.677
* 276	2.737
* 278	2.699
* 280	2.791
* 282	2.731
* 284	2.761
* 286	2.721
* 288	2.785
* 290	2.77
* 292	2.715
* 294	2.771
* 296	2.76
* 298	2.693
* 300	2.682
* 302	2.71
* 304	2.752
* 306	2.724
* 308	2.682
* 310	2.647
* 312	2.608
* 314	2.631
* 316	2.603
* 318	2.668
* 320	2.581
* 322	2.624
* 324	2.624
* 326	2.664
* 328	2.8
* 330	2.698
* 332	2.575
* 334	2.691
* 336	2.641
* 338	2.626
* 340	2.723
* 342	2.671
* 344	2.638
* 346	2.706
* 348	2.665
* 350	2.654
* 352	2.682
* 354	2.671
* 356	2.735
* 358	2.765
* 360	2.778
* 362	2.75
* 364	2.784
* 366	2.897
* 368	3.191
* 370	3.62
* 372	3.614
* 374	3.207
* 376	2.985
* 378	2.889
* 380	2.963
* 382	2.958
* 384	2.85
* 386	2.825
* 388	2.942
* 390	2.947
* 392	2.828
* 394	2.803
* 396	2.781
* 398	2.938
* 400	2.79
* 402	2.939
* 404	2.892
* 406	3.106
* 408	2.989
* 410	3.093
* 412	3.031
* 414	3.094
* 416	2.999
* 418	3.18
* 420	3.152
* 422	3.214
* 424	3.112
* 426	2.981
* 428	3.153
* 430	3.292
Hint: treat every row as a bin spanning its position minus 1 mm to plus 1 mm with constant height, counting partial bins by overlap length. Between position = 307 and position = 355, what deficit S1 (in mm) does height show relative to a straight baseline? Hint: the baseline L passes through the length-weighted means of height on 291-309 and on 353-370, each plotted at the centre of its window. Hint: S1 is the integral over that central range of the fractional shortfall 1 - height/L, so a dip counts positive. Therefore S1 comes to 2.37 mm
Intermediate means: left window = 2.72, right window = 2.87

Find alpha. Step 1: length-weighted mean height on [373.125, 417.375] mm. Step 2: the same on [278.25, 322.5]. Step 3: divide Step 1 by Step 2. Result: 1.1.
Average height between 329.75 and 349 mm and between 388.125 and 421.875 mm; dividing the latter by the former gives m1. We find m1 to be 1.12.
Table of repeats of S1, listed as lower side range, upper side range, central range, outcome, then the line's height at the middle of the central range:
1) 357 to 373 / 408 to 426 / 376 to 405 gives 1.8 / 3.07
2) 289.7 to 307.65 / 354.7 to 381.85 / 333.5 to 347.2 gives 1.1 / 2.9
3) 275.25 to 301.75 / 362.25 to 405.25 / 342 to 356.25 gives 1.1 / 2.89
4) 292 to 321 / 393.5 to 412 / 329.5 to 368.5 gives 1.0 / 2.79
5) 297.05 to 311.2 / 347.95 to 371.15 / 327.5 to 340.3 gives 0.5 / 2.79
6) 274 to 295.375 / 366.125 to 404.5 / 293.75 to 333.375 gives 2.0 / 2.82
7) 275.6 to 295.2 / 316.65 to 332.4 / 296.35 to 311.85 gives 0.0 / 2.7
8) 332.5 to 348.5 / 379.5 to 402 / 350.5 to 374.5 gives -1.8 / 2.76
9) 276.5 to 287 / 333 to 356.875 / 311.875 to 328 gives 0.4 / 2.7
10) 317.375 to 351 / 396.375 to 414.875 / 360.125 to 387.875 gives -1.9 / 2.84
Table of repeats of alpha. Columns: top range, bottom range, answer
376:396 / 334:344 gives 1.08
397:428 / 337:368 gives 1.11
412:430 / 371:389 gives 1.03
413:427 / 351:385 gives 1.05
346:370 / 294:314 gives 1.04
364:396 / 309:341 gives 1.14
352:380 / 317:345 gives 1.12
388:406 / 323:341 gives 1.08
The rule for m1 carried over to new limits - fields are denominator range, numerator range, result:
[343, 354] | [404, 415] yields 1.14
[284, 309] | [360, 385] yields 1.12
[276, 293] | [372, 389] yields 1.09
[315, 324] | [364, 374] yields 1.25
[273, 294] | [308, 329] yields 0.97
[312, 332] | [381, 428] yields 1.13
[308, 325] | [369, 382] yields 1.22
